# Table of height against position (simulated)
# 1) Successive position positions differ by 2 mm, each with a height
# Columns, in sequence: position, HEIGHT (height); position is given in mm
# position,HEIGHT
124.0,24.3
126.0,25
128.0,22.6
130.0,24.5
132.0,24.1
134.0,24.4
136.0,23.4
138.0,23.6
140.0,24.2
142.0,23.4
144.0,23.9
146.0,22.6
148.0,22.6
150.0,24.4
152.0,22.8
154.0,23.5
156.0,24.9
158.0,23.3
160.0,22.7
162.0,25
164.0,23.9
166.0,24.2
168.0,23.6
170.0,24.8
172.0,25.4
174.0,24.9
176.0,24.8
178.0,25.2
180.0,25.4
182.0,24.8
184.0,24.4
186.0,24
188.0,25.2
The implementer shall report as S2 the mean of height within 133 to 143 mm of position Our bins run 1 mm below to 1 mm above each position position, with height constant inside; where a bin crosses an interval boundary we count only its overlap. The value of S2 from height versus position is 23.8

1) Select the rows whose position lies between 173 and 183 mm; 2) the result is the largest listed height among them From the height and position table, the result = 25.4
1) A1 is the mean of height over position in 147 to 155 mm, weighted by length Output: 23.3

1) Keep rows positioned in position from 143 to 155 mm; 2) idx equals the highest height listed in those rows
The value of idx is 24.4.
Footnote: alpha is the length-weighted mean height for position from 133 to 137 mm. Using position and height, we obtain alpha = 23.9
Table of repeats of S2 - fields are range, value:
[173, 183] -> 25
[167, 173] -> 24.6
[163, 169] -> 23.9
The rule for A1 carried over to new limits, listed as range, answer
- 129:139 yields 24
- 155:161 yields 23.6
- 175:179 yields 25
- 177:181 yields 25.3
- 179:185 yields 24.9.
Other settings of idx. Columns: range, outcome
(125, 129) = 25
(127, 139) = 24.5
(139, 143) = 24.2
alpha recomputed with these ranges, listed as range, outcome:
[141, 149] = 23.1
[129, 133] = 24.3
